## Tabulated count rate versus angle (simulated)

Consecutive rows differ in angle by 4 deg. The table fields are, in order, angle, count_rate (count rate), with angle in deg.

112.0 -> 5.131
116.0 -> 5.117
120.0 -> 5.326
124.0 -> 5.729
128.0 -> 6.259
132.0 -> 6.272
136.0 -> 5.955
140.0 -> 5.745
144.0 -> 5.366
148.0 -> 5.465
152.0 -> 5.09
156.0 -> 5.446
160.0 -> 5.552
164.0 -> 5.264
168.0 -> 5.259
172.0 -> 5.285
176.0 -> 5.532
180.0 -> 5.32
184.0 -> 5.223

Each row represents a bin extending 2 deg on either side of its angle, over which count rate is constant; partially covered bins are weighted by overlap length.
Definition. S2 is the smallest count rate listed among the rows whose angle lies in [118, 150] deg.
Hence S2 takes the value 5.326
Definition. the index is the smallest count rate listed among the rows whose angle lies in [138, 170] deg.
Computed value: 5.09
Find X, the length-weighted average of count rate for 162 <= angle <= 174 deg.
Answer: 5.27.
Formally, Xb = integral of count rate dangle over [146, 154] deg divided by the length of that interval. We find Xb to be 5.28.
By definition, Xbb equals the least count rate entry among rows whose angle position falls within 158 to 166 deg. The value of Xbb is 5.264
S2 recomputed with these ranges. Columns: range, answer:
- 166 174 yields 5.259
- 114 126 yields 5.117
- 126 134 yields 6.259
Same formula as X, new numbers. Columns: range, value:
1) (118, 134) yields 5.9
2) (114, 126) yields 5.39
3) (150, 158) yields 5.27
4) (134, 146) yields 5.69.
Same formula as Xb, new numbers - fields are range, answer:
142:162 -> 5.38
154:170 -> 5.38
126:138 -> 6.16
